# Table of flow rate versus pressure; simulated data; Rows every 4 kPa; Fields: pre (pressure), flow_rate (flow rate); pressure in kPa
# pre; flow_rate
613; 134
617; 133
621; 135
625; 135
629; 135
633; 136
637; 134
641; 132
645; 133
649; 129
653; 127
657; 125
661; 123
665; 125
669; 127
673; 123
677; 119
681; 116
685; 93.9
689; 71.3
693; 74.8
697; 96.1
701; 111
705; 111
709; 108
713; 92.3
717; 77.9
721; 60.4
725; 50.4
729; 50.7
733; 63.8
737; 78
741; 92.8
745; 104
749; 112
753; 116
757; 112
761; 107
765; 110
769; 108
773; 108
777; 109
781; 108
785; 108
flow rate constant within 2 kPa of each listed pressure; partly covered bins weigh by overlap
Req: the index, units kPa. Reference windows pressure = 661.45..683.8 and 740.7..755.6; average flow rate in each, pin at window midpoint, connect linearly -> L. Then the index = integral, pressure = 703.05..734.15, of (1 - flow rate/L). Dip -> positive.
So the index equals 10.0 kPa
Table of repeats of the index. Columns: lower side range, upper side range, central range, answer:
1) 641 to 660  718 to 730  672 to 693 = -0.7 kPa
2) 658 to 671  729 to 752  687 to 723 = 5.4 kPa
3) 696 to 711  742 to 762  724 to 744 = 7.2 kPa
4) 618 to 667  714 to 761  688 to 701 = 2.4 kPa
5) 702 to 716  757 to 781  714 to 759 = 9.3 kPa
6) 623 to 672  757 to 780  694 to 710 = 2.1 kPa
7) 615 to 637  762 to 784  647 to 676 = 0.7 kPa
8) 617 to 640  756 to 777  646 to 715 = 8.1 kPa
